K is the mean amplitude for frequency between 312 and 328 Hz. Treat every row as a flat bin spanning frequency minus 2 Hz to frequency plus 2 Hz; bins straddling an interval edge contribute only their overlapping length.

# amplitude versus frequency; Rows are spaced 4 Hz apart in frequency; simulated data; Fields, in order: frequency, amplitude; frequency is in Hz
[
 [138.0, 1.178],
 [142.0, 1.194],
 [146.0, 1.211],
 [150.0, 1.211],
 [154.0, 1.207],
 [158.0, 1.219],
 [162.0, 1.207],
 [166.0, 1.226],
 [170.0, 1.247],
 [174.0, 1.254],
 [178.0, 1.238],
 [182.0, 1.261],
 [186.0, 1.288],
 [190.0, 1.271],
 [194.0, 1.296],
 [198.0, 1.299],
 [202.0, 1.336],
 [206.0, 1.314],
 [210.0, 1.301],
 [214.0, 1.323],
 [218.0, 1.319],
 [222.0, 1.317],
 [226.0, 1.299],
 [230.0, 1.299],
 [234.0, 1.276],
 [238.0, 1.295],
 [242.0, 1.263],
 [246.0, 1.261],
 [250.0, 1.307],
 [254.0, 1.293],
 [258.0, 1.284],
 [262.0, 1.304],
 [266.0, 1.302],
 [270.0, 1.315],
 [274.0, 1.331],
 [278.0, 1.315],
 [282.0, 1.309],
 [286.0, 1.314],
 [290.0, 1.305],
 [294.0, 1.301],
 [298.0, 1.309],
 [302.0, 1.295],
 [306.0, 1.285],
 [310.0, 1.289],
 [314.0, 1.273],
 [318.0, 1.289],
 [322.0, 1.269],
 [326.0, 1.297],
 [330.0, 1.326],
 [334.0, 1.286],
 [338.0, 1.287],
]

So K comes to 1.28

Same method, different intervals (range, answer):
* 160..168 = 1.22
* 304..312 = 1.29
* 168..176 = 1.25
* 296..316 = 1.29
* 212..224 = 1.32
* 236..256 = 1.28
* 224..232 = 1.3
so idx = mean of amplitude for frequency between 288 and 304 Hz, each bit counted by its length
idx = 1.3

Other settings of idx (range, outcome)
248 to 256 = 1.3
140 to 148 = 1.2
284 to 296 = 1.31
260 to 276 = 1.31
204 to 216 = 1.31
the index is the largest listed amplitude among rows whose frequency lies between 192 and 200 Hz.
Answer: 1.299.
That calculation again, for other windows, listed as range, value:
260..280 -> 1.331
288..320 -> 1.309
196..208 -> 1.336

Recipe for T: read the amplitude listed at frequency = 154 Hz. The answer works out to 1.207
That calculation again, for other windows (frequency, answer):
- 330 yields 1.326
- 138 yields 1.178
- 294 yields 1.301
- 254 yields 1.293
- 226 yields 1.299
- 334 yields 1.286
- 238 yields 1.295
